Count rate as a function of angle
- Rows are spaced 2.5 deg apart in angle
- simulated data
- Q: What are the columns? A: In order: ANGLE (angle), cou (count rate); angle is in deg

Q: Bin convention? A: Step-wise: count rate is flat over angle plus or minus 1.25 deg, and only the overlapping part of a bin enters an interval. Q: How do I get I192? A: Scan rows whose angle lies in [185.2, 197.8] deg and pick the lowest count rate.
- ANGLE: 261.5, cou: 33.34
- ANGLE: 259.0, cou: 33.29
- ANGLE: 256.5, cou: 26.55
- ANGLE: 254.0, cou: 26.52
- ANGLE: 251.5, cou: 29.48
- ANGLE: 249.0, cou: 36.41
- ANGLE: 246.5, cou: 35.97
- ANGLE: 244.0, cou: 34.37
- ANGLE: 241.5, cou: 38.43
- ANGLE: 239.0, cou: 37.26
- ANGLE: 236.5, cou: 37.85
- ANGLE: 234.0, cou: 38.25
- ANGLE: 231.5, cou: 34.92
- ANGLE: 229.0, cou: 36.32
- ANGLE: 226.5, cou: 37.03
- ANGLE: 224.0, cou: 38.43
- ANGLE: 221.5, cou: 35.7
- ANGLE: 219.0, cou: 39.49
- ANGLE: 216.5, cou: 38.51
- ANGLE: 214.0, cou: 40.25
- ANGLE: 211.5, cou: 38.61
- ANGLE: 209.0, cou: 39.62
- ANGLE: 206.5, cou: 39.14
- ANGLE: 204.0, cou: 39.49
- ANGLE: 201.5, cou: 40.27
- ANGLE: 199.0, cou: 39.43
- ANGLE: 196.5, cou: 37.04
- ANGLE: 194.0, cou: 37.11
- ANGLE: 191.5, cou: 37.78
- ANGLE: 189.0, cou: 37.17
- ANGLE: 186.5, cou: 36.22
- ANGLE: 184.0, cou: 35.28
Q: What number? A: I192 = 36.22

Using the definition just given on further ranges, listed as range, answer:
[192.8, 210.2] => 37.04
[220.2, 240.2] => 34.92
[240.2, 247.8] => 34.37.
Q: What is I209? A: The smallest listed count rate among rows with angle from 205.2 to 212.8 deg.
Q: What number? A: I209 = 38.61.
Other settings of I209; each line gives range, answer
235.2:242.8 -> 37.26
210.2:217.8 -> 38.51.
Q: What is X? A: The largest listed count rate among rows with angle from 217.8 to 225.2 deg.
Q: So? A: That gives 39.49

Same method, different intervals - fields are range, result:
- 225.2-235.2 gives 38.25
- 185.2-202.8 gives 40.27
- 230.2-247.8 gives 38.43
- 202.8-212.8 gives 39.62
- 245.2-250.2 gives 36.41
